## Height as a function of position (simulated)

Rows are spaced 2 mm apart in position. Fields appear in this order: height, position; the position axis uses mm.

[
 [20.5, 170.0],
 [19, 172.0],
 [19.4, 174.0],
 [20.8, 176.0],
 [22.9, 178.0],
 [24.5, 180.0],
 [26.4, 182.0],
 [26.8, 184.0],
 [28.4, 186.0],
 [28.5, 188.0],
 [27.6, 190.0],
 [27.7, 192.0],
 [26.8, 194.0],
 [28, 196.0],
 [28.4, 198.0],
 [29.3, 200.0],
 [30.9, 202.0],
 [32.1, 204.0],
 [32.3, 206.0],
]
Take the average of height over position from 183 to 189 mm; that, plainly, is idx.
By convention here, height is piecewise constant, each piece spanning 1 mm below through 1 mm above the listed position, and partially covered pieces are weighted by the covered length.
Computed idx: 27.9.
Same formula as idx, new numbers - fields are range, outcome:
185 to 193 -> 28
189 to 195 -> 27.4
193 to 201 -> 28.1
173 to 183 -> 22.8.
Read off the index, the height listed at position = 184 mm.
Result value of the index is 26.8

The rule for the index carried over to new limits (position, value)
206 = 32.3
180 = 24.5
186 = 28.4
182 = 26.4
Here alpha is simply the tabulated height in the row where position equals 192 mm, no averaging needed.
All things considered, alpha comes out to 27.7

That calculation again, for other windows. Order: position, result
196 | 28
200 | 29.3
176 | 20.8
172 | 19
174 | 19.4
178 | 22.9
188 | 28.5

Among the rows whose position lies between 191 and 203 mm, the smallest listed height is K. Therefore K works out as 26.8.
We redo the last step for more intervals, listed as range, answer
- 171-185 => 19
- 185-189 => 28.4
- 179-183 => 24.5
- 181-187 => 26.4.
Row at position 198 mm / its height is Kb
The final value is 28.4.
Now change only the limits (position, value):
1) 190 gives 27.6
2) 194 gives 26.8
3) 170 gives 20.5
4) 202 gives 30.9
